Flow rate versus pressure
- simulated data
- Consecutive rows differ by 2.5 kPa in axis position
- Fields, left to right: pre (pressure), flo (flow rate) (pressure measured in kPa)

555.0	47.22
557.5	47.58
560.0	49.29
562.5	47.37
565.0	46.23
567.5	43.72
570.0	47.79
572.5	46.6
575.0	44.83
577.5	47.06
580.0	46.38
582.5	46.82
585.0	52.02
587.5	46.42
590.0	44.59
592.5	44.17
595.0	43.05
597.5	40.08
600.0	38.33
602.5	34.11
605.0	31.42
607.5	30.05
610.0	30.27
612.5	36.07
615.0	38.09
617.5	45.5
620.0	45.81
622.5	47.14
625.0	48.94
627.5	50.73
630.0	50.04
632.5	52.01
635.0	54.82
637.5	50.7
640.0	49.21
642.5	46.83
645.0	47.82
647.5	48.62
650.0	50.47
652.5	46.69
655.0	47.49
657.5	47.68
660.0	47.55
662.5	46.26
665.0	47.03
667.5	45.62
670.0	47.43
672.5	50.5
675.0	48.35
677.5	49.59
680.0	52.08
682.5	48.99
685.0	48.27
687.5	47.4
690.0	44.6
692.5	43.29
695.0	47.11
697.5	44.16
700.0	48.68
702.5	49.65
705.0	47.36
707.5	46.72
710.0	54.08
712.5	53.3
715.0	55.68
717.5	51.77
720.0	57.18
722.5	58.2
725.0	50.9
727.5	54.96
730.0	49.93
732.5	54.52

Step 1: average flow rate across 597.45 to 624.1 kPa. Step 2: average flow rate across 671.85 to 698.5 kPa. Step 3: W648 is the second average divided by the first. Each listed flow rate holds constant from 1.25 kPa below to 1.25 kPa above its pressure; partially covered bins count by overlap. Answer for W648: 1.26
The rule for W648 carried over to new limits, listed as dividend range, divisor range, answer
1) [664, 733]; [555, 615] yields 1.17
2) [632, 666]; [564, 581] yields 1.06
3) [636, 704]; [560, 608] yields 1.10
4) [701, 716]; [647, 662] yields 1.06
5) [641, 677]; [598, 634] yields 1.15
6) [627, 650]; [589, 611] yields 1.34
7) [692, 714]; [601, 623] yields 1.30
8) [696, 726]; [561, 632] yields 1.18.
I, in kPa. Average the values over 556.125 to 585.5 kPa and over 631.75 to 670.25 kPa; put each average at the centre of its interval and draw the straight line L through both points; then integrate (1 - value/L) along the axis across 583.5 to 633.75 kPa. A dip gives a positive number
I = 5.5 kPa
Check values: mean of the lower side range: 47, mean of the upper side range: 48.5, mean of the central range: 42.5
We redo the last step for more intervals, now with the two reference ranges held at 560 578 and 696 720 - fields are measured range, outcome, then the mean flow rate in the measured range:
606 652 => 2.4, 45.7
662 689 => 0.7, 48.3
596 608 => 3.1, 35.3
